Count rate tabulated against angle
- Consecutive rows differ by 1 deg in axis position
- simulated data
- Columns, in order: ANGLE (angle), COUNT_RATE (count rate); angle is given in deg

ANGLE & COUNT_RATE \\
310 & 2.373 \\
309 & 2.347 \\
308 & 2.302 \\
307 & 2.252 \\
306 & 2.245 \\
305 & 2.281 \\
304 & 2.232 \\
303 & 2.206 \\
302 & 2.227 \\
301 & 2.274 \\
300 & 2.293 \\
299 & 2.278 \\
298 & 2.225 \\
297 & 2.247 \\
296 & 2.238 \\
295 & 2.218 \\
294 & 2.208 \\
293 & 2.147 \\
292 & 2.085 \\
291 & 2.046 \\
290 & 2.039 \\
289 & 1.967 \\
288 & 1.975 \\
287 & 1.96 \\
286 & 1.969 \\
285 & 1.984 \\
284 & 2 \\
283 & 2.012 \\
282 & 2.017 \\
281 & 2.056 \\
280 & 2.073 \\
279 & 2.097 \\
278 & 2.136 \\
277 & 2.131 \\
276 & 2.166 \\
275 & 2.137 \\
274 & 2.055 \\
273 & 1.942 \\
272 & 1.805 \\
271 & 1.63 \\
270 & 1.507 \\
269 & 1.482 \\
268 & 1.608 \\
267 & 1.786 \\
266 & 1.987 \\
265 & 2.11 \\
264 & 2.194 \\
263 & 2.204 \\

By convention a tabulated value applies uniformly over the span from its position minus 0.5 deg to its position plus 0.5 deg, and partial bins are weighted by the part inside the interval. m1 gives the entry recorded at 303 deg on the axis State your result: 2.206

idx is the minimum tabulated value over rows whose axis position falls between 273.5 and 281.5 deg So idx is 2.055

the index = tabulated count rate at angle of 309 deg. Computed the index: 2.347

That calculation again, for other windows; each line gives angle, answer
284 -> 2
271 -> 1.63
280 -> 2.073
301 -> 2.274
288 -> 1.975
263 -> 2.204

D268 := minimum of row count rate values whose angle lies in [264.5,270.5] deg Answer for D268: 1.482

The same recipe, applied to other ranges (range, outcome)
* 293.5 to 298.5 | 2.208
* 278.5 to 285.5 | 1.984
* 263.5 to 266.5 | 1.987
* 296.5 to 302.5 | 2.225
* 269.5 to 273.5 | 1.507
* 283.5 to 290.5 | 1.96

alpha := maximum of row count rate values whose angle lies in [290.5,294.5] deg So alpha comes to 2.208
